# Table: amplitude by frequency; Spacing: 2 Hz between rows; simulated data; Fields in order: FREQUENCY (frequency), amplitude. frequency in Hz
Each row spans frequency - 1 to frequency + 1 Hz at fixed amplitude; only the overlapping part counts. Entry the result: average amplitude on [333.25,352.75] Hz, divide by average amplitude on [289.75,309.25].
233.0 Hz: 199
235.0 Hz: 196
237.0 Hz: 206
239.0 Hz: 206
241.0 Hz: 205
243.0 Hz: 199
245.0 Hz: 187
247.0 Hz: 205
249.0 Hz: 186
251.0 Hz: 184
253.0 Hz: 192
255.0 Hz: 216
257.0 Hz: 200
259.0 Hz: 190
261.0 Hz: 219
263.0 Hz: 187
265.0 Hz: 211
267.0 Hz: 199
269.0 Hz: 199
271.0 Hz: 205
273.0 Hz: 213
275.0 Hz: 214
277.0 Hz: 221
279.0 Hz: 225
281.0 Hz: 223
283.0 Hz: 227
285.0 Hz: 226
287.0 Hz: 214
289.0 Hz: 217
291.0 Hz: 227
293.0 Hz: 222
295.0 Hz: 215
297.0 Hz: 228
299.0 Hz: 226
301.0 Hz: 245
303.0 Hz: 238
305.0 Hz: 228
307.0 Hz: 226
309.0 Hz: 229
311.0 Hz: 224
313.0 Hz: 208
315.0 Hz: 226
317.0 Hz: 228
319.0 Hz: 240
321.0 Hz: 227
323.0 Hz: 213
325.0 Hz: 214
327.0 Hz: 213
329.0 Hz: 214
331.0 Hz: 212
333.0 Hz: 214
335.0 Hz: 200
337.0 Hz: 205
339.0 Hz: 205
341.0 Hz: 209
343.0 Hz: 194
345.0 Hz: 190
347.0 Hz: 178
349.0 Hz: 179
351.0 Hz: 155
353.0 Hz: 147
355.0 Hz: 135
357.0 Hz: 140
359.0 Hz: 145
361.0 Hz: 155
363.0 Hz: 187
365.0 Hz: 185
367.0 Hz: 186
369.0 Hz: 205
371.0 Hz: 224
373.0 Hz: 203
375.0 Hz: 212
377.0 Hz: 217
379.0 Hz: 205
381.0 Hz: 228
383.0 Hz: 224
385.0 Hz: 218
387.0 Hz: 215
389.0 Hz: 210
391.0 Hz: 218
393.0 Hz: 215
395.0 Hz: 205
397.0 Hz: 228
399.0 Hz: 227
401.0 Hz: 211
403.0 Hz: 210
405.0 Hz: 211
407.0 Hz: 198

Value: 0.83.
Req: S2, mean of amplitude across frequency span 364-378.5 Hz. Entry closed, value 205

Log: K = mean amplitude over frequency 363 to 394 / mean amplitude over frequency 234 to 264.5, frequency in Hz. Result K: 1.1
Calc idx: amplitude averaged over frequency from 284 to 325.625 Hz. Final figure 225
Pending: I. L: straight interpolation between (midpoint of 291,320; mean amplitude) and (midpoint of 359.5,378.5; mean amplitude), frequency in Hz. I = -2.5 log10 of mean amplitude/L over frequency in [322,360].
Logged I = 0.13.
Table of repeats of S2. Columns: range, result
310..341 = 216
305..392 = 202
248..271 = 199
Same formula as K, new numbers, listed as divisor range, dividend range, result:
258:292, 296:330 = 1.06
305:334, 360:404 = 0.94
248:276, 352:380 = 0.90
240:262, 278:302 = 1.13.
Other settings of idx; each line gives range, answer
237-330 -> 214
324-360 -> 186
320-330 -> 216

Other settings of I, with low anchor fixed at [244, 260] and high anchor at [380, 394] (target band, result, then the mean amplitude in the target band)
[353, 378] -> 0.183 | 181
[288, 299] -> -0.102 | 222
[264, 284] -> -0.078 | 214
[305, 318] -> -0.094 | 224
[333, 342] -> 0.021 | 206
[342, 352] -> 0.179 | 179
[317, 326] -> -0.086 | 224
